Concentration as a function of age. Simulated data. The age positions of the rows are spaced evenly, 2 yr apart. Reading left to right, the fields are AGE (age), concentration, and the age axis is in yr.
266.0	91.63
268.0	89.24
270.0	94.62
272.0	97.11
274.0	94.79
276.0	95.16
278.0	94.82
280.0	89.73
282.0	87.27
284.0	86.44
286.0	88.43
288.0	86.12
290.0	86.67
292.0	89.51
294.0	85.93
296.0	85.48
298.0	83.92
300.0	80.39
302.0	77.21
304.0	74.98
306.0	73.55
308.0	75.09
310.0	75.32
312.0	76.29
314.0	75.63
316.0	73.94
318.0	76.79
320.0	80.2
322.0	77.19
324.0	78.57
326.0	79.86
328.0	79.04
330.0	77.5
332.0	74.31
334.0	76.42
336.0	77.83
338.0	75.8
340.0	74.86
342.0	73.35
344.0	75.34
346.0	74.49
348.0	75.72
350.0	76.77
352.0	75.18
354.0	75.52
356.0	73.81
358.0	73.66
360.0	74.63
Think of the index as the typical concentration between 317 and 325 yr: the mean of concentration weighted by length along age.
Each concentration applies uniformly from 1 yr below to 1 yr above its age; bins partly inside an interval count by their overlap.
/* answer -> 78.2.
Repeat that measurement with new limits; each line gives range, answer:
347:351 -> 76.2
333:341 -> 76.2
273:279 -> 94.9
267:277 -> 94.2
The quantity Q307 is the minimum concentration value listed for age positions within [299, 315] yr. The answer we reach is 73.55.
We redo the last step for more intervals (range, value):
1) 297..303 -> 77.21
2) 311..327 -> 73.94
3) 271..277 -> 94.79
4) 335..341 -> 74.86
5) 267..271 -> 89.24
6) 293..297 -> 85.48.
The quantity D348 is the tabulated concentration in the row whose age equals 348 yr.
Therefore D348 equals 75.72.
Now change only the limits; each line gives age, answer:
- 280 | 89.73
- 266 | 91.63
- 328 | 79.04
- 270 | 94.62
